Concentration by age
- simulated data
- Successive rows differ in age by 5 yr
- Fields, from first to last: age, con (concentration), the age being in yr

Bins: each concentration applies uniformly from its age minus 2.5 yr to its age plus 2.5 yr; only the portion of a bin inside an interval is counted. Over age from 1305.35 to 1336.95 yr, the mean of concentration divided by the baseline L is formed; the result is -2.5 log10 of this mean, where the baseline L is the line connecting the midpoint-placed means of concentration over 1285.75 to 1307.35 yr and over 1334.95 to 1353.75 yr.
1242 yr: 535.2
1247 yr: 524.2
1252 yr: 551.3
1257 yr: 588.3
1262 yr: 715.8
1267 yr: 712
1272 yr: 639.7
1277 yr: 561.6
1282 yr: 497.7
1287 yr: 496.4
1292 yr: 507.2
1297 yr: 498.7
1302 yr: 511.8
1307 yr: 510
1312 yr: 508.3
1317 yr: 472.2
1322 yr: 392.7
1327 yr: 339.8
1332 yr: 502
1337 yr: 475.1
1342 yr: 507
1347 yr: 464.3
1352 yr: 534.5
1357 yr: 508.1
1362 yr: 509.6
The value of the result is 0.10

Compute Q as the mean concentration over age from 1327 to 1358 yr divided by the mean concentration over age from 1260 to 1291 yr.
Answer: 0.8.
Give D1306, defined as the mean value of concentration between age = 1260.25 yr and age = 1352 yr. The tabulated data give 516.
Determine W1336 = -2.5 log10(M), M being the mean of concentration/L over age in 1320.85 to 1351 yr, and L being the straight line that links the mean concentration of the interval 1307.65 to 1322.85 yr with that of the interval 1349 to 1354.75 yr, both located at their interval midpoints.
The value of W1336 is 0.11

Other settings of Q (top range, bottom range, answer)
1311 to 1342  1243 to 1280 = 0.74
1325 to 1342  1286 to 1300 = 0.90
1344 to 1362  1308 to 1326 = 1.11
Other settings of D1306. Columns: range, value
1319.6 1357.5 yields 463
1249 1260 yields 574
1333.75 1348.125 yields 485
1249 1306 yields 569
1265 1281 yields 622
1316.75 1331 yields 401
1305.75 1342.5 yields 459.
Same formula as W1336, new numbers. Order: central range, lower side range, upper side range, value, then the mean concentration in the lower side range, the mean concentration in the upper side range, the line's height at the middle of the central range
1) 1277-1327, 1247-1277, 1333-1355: 0.163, 625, 496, 562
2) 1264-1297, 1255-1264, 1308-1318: 0.050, 652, 496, 591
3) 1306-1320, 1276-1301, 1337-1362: 0.031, 509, 501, 506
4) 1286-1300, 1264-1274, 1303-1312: 0.146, 680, 510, 574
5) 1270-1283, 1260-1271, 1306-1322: 0.146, 704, 479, 653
